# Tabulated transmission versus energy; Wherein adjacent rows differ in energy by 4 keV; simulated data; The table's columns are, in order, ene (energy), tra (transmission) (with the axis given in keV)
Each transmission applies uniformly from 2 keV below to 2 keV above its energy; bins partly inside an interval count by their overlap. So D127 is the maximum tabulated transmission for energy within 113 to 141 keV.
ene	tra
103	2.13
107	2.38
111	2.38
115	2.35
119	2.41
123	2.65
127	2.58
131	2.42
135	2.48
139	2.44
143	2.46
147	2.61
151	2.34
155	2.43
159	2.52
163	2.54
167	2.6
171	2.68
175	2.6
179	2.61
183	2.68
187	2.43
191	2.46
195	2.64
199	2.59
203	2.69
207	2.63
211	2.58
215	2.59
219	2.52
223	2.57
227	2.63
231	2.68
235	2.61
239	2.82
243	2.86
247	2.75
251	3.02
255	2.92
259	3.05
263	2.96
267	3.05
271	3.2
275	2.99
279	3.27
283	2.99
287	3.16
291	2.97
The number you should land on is 2.65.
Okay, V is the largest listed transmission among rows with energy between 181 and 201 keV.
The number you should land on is 2.68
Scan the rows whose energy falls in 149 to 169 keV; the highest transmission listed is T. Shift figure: 2.6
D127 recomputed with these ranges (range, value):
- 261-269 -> 3.05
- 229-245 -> 2.86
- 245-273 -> 3.2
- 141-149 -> 2.61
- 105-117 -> 2.38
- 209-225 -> 2.59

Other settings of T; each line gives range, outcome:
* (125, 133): 2.58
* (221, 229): 2.63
